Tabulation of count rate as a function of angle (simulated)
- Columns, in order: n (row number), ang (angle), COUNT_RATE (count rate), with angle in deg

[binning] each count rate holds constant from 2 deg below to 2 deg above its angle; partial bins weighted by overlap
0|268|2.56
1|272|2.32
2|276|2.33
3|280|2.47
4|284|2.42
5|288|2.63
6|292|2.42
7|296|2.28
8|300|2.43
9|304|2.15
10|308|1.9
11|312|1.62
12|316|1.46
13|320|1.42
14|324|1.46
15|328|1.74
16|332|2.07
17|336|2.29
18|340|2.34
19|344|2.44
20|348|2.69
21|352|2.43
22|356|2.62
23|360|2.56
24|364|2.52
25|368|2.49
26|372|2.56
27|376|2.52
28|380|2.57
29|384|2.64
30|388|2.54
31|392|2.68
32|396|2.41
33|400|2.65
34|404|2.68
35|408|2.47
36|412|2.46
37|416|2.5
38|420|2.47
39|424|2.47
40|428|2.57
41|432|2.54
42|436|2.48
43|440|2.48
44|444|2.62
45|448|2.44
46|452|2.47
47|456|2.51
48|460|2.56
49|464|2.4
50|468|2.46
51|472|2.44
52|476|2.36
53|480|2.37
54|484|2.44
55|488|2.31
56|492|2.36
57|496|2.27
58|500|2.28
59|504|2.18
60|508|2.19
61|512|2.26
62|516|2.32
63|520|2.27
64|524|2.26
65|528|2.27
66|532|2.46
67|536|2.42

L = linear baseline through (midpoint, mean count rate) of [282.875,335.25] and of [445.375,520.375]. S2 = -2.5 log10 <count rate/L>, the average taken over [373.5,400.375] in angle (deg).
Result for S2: -0.19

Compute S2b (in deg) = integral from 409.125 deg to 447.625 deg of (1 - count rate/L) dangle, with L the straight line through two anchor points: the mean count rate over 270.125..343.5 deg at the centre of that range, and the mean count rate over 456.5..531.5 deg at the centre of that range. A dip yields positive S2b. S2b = -4.3 deg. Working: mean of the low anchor 2.1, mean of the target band 2.51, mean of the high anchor 2.34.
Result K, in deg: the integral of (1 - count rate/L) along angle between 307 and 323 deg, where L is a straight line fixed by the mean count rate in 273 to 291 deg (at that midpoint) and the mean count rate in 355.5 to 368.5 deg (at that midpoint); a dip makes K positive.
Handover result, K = 5.9 deg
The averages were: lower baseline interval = 2.45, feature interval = 1.57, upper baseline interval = 2.55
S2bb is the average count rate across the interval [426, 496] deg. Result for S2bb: 2.45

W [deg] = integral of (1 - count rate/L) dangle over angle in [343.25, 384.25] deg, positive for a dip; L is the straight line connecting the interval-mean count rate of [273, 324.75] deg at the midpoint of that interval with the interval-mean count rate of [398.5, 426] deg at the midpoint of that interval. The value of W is -3.6 deg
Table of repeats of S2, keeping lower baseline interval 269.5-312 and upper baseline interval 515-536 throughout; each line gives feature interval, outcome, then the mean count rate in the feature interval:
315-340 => 0.27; 1.8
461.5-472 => -0.05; 2.44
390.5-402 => -0.12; 2.58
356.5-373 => -0.10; 2.54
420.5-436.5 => -0.09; 2.51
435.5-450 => -0.09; 2.51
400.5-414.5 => -0.10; 2.55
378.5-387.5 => -0.13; 2.6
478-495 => -0.02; 2.36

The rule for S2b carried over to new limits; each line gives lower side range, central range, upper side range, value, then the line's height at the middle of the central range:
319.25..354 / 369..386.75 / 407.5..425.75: -2.0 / 2.3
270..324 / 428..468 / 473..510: -4.1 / 2.27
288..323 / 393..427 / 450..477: -3.3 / 2.3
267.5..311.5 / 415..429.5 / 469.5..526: -1.2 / 2.31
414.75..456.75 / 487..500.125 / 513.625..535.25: 0.4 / 2.38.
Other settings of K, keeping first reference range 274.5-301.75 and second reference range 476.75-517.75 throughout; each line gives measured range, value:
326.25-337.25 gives 1.7 deg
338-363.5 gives -1.3 deg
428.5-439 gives -0.8 deg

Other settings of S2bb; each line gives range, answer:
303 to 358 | 2.04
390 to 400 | 2.57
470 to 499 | 2.36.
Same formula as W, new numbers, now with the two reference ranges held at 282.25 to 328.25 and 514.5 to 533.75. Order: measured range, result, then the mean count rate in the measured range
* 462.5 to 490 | -1.9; 2.4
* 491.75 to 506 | 0.1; 2.26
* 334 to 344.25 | -1.5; 2.34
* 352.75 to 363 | -2.4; 2.56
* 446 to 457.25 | -1.3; 2.47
